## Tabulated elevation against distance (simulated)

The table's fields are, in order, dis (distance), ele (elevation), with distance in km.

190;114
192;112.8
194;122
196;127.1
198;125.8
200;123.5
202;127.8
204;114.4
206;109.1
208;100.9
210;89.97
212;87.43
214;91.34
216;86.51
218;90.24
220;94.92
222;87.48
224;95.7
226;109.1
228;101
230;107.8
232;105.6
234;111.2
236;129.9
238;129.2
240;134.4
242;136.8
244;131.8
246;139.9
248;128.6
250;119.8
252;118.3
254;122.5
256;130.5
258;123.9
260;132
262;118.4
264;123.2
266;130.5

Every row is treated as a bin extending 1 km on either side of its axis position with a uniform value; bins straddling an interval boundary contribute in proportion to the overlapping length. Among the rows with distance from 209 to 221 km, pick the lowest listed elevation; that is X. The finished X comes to 86.51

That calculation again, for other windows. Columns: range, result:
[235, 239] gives 129.2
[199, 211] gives 89.97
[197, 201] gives 123.5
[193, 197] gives 122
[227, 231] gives 101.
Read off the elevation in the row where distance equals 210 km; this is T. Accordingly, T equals 89.97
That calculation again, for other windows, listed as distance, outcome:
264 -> 123.2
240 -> 134.4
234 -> 111.2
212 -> 87.43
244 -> 131.8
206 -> 109.1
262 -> 118.4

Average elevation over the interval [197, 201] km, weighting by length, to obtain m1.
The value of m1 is 125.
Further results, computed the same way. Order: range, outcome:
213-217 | 88.9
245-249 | 134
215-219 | 88.4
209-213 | 88.7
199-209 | 115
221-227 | 97.4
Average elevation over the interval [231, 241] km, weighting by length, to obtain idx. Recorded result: 122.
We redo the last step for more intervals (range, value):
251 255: 120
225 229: 105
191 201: 122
